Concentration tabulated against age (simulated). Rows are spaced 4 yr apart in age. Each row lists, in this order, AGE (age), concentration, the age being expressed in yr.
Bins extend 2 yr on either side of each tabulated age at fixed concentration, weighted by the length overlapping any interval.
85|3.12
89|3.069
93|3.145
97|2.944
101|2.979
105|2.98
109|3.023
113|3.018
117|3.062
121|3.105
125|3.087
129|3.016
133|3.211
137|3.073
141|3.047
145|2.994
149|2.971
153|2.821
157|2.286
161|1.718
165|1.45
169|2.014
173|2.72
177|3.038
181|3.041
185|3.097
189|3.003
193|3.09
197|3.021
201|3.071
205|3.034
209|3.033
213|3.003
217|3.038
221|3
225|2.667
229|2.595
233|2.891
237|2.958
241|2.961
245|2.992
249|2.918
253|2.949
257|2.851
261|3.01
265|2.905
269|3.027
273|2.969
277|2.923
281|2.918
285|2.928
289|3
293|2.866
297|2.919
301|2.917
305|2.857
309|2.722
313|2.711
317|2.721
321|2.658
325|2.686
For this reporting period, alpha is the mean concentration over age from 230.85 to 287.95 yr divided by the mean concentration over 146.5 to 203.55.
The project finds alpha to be 1.10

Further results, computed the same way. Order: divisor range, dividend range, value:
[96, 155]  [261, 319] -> 0.96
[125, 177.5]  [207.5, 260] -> 1.10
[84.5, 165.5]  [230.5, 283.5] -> 1.02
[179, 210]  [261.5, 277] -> 0.97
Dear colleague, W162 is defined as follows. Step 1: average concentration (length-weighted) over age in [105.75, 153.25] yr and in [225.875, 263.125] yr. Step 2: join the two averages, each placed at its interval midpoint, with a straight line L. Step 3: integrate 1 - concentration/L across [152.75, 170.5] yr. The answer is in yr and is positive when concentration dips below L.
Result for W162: 6.0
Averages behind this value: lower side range 3.04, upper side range 2.9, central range 1.98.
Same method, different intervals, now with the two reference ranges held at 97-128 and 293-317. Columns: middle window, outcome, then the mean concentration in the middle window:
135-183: 6.2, 2.6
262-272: -0.4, 2.97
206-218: -0.4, 3.02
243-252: -0.2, 2.95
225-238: 0.5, 2.78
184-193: -0.3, 3.05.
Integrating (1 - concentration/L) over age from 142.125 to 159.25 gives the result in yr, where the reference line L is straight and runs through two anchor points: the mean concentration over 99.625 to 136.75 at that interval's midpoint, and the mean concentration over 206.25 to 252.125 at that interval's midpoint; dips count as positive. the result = 1.4 yr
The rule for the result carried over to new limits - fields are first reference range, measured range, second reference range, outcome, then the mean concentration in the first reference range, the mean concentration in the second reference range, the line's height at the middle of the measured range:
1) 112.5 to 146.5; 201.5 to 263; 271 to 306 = 0.95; 3.07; 2.92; 2.98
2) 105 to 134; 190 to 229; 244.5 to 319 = -0.04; 3.06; 2.9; 2.97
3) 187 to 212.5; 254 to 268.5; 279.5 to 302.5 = 0.13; 3.04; 2.92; 2.96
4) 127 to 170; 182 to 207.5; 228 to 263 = -2.74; 2.61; 2.91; 2.76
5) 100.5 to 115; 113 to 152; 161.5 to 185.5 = -3.52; 3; 2.47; 2.8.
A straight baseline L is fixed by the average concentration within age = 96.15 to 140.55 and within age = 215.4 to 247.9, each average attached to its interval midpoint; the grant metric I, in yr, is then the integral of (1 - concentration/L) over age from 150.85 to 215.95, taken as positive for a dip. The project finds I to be 5.11 yr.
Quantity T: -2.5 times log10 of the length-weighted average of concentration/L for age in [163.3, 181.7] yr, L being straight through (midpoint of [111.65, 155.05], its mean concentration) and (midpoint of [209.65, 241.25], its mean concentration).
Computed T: 0.22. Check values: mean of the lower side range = 3.04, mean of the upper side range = 2.89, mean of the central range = 2.43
